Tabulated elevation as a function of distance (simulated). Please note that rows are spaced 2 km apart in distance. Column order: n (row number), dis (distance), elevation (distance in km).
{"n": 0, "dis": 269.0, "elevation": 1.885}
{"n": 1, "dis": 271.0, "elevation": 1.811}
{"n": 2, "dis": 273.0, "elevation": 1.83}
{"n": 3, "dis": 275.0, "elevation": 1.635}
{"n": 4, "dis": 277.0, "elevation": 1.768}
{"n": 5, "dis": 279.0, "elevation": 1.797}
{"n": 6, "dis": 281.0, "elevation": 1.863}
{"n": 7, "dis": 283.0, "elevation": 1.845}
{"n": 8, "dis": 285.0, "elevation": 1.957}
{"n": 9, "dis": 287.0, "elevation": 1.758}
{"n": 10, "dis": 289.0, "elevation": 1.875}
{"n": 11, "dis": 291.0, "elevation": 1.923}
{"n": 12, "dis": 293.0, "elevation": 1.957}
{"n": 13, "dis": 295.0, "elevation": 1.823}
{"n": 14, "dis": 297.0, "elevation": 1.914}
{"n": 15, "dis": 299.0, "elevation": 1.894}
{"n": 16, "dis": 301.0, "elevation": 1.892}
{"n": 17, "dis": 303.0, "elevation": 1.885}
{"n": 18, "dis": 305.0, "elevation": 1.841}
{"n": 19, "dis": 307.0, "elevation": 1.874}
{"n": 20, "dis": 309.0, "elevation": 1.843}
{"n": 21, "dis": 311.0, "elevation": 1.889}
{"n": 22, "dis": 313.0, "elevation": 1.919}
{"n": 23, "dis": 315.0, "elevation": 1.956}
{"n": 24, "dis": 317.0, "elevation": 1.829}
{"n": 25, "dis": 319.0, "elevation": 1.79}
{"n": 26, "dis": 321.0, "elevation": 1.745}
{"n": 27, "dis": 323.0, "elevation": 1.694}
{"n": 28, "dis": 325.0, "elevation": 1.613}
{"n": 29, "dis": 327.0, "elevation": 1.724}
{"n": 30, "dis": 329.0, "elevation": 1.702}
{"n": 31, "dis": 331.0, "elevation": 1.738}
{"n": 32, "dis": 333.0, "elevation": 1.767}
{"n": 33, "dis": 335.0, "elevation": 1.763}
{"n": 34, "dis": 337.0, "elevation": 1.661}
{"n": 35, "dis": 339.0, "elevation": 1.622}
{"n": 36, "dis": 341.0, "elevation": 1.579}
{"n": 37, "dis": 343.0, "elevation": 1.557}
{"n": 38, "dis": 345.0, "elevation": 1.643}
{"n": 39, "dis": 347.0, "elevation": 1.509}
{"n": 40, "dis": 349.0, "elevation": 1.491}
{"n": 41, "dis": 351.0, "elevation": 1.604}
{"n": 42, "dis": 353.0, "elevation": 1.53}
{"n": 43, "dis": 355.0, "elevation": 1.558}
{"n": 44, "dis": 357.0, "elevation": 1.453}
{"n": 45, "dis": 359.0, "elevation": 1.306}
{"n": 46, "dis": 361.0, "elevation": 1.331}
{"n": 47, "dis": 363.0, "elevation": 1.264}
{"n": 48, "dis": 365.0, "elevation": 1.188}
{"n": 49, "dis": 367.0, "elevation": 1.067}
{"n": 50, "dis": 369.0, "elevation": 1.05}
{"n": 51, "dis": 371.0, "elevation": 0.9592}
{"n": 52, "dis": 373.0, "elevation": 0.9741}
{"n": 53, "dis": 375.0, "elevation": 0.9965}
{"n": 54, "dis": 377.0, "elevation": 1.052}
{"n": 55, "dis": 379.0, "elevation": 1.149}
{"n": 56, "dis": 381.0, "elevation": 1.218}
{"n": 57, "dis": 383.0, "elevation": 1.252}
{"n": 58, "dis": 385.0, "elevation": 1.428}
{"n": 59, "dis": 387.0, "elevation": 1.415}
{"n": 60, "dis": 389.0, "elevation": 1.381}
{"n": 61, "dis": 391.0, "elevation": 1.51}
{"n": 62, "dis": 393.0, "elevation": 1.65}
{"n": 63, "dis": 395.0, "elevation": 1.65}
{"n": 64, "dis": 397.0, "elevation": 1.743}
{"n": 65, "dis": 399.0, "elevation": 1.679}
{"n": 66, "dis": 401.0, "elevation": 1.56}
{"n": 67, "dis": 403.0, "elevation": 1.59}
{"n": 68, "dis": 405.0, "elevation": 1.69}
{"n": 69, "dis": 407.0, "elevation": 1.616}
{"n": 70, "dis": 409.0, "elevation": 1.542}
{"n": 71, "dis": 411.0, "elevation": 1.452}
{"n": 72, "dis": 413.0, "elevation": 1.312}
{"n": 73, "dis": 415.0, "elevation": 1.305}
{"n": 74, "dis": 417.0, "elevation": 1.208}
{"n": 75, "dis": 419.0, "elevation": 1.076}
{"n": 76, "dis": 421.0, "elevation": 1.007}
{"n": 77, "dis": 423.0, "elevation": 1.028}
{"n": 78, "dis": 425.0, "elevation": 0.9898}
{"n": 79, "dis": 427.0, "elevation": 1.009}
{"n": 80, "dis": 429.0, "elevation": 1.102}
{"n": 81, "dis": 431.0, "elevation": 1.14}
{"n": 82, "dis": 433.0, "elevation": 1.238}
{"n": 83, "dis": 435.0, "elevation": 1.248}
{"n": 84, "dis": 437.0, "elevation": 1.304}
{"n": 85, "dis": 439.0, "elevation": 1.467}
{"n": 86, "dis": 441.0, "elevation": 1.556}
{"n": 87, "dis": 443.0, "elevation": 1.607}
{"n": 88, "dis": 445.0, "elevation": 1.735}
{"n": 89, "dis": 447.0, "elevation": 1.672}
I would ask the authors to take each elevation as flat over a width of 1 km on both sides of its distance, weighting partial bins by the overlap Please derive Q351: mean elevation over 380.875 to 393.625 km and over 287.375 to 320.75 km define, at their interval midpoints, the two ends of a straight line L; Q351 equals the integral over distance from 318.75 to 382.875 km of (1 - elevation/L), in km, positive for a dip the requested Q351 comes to 7.4 km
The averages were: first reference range 1.88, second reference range 1.41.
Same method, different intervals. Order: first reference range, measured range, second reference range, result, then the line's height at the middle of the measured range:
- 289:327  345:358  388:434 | 0.9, 1.64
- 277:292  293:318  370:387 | -2.8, 1.7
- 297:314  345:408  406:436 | 3.2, 1.47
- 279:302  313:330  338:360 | -0.7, 1.69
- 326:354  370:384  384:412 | 4.4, 1.59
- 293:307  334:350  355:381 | -1.8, 1.44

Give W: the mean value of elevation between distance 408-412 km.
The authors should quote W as 1.5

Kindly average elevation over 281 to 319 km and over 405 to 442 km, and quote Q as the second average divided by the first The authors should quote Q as 0.7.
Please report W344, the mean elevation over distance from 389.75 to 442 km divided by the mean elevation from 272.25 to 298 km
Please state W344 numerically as 0.74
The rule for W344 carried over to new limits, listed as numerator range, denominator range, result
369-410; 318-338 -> 0.81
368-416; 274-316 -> 0.74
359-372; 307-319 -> 0.62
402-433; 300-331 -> 0.70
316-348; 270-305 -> 0.91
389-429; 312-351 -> 0.82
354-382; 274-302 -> 0.64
